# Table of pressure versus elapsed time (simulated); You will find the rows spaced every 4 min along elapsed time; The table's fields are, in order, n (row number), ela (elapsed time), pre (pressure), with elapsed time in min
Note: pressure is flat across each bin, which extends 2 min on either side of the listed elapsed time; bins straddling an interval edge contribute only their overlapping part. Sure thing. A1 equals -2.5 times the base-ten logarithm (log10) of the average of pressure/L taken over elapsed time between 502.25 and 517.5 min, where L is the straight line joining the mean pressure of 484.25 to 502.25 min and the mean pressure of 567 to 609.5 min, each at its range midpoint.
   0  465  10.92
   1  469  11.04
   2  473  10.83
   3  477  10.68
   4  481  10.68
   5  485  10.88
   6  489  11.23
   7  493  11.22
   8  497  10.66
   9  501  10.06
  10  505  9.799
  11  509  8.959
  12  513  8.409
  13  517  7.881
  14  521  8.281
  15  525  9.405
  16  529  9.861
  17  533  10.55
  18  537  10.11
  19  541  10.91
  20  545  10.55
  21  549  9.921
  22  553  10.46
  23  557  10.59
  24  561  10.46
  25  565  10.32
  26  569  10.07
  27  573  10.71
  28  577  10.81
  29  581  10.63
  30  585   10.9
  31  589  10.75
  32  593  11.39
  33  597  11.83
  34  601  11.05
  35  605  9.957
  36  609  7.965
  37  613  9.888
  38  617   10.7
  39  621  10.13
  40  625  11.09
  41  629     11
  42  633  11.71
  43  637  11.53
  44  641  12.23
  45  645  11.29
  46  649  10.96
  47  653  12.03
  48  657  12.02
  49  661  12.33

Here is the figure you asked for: 0.21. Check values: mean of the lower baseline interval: 10.8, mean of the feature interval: 8.91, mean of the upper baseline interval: 10.6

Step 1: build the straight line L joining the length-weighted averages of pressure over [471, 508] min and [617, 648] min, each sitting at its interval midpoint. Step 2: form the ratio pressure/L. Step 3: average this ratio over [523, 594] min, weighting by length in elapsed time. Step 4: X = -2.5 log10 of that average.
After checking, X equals 0.048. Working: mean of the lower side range 10.6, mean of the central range 10.5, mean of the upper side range 11.2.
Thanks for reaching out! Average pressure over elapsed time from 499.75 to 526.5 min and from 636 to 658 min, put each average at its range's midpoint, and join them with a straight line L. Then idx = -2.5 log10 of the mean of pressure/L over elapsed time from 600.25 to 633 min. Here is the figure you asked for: 0.08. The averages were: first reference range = 8.93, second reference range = 11.7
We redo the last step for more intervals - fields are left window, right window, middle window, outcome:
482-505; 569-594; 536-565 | 0.03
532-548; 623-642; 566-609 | 0.03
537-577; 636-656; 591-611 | 0.06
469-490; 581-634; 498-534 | 0.17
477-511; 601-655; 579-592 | -0.01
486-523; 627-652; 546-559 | 0.00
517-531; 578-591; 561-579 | -0.01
